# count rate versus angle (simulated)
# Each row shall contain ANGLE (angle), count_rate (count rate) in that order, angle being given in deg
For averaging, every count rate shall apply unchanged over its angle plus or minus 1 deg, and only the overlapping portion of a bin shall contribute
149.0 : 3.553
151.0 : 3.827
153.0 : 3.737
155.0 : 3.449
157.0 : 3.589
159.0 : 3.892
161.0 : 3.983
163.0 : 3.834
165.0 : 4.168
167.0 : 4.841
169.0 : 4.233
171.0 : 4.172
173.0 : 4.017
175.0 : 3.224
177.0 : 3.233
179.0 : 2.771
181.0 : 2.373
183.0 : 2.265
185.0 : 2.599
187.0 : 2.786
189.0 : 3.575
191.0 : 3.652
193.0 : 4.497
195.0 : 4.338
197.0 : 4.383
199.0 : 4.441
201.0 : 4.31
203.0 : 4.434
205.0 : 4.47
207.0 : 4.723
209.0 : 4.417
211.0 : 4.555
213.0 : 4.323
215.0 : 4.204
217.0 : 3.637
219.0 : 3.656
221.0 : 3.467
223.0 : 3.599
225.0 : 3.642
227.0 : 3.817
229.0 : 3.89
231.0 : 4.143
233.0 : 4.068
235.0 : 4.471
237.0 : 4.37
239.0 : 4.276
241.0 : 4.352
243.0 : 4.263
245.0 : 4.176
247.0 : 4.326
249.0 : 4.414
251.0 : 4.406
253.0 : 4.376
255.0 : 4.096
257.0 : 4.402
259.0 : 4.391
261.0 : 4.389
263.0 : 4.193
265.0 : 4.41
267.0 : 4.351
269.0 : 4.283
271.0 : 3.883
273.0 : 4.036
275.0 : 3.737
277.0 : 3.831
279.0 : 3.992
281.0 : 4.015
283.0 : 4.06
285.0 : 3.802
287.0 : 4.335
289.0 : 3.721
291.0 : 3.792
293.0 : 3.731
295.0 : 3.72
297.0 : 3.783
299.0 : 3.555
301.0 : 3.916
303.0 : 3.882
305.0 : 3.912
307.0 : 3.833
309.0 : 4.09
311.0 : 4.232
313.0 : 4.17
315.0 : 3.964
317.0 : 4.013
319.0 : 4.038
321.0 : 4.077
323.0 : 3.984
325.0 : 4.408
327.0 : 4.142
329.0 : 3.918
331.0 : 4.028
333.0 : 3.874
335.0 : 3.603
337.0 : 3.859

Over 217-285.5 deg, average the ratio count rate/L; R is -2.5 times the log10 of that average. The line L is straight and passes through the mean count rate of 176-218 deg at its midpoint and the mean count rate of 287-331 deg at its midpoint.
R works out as -0.06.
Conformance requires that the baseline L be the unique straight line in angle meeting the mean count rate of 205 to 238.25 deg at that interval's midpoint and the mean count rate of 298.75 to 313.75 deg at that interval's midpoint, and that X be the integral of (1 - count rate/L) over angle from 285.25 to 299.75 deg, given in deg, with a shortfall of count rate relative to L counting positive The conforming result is 0.6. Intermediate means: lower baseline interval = 4.08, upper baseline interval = 3.96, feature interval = 3.81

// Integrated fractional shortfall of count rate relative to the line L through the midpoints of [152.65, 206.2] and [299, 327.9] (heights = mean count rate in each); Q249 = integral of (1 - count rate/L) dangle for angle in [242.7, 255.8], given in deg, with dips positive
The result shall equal -1.3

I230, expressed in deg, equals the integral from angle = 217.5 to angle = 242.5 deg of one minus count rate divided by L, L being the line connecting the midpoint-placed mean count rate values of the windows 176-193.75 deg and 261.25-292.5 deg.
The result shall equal -3.1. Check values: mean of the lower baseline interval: 3.06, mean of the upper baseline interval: 4.03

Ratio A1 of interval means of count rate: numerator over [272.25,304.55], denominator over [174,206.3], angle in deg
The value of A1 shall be 1.08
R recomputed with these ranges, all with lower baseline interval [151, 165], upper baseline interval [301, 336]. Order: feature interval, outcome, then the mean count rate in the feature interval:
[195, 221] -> -0.11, 4.27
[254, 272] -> -0.09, 4.27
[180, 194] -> 0.23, 3.11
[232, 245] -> -0.10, 4.29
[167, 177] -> -0.04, 3.94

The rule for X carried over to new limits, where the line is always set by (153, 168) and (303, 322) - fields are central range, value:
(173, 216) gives 1.89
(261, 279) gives -0.43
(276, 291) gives 0.22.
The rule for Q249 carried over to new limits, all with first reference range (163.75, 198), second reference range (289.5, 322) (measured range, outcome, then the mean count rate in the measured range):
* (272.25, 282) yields -0.19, 3.92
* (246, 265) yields -2.75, 4.34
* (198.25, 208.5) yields -2.30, 4.47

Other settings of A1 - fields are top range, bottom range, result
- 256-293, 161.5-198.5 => 1.13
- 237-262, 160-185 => 1.22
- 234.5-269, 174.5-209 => 1.18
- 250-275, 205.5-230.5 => 1.06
